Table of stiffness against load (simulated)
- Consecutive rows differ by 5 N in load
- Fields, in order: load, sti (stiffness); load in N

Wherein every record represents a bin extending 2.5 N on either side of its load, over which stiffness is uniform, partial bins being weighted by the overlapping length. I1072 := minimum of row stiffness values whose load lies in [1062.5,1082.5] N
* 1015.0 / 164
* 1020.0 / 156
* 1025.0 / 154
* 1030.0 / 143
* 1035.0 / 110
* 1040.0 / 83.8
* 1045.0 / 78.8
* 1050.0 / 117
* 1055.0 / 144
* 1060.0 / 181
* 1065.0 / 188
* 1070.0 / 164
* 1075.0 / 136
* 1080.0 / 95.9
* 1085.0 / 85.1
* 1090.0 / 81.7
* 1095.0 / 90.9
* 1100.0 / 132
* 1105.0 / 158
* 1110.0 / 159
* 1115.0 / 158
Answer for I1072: 95.9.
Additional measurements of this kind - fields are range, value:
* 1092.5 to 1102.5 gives 90.9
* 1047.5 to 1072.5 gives 117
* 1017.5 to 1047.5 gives 78.8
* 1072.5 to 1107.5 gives 81.7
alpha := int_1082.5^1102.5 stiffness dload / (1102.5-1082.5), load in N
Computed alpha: 97.4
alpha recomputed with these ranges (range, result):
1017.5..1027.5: 155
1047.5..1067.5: 158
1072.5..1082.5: 116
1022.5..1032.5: 148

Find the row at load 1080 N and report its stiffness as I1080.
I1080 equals 95.9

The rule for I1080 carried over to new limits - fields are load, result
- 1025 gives 154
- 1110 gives 159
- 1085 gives 85.1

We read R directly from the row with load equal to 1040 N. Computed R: 83.8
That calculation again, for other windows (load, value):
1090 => 81.7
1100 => 132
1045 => 78.8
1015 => 164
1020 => 156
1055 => 144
